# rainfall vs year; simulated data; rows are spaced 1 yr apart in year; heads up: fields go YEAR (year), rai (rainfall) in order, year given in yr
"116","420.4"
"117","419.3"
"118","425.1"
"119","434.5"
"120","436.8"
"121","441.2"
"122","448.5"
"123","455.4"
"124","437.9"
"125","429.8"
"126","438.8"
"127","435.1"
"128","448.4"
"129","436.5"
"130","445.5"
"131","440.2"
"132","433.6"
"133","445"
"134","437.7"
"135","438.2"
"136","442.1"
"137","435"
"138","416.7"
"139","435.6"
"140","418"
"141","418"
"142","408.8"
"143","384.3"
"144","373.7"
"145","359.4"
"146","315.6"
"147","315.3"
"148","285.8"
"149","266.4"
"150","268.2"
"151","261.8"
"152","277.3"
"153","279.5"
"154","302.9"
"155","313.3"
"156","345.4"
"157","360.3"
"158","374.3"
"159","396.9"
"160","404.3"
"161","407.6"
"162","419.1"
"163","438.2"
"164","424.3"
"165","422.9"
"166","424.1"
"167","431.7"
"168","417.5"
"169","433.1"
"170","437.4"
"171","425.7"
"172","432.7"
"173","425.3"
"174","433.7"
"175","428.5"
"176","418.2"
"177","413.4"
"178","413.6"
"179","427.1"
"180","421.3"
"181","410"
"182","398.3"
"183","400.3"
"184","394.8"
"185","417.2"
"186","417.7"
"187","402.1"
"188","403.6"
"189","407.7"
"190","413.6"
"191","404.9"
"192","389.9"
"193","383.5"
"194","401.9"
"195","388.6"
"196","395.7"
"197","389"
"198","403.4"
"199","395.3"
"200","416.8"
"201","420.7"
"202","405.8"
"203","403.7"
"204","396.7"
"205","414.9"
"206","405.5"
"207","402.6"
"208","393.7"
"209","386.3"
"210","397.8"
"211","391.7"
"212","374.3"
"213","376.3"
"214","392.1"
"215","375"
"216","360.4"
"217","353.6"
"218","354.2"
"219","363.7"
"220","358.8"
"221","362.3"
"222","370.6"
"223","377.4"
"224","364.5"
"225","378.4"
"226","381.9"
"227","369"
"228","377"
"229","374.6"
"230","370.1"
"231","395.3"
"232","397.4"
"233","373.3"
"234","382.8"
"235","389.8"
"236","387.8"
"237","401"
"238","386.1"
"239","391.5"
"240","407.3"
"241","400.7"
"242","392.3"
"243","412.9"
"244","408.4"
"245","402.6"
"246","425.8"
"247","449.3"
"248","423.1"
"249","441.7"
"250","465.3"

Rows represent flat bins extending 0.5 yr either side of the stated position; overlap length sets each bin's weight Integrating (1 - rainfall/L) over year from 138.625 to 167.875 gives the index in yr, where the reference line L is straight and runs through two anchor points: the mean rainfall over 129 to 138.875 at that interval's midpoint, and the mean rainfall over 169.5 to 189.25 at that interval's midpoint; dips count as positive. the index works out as 4.41 yr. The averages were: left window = 437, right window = 417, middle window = 364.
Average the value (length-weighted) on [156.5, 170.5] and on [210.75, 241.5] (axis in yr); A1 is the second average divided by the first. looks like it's 0.92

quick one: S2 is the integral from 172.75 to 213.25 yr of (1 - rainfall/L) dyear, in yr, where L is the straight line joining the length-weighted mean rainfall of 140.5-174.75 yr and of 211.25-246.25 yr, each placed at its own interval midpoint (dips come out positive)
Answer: -2.9 yr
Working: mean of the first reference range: 373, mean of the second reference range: 382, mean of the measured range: 405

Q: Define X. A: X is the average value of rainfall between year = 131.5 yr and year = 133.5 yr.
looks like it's 439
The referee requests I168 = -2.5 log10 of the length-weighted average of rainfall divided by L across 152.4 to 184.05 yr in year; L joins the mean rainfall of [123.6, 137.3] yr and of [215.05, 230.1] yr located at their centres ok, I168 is 0.02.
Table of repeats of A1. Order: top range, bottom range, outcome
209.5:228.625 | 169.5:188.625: 0.89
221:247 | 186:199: 0.98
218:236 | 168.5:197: 0.91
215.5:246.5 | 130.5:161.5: 1.04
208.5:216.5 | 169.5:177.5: 0.89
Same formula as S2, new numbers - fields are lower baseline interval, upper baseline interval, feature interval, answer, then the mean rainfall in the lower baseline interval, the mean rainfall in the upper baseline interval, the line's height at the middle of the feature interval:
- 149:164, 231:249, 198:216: -0.7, 346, 403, 380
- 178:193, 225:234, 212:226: 0.6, 407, 380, 386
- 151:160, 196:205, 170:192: -2.5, 331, 404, 373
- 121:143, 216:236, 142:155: 3.4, 434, 373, 424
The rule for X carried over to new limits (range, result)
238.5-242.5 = 398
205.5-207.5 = 404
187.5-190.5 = 408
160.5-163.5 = 422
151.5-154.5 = 287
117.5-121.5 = 434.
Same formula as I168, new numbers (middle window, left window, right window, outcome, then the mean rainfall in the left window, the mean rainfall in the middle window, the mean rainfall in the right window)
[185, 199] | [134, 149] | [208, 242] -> -0.050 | 387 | 401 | 380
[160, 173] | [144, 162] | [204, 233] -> -0.244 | 329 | 425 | 379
